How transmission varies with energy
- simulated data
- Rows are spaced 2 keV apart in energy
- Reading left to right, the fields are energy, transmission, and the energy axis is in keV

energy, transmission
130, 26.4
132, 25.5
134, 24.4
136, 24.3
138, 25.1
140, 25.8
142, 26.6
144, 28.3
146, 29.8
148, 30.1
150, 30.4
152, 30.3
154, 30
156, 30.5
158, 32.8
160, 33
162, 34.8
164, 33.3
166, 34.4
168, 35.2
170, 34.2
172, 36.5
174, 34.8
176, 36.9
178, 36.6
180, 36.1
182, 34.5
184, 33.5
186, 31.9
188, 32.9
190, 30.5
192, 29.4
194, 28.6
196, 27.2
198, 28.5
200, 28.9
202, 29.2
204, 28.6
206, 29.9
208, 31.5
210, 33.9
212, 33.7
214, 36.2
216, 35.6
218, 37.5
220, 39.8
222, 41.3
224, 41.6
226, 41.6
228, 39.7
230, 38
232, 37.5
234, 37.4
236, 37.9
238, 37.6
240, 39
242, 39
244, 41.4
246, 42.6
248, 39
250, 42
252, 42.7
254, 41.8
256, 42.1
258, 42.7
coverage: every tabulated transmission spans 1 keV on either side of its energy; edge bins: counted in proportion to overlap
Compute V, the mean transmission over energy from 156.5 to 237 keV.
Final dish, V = 34.4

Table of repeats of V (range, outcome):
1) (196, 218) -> 31.7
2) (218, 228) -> 40.6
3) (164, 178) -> 35.3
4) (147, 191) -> 33.3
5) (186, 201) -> 29.6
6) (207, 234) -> 37.5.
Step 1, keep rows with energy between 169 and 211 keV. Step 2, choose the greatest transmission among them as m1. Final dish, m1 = 36.9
